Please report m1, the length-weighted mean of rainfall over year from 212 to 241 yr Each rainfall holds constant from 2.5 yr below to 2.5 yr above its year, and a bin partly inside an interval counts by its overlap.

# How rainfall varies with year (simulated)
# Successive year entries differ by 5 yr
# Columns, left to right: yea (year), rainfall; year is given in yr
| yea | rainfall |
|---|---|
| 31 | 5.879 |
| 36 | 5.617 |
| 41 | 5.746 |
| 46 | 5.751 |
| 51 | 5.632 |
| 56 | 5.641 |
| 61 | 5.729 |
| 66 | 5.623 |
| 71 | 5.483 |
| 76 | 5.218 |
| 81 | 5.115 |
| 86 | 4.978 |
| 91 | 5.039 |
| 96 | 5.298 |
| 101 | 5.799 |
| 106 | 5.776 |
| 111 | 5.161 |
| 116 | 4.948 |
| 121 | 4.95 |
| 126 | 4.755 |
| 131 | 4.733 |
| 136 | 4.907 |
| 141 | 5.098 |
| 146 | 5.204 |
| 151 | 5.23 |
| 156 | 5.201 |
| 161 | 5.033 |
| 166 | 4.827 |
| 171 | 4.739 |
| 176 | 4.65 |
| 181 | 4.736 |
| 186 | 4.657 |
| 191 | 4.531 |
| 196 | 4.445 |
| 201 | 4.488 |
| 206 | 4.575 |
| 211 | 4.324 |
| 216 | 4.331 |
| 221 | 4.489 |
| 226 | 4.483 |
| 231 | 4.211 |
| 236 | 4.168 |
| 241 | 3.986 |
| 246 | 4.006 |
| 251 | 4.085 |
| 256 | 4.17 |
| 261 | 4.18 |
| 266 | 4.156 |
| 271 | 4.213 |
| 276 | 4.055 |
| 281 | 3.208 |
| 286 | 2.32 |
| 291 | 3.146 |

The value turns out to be 4.31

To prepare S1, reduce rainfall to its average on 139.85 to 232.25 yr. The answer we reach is 4.7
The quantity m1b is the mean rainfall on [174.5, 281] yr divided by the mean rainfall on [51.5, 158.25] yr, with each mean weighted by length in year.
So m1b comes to 0.82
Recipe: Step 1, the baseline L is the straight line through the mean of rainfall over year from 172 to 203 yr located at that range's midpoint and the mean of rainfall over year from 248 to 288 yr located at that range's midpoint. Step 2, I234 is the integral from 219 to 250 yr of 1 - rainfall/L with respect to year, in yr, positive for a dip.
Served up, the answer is -0.5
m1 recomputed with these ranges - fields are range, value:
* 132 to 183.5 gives 4.96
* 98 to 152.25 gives 5.14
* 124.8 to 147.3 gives 4.94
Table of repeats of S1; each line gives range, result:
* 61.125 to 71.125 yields 5.61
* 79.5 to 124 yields 5.23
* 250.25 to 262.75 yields 4.15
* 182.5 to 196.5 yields 4.57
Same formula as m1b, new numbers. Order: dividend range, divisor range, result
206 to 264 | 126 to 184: 0.86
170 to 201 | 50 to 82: 0.84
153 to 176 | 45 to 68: 0.87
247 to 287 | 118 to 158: 0.77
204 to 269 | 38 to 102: 0.78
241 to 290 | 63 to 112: 0.71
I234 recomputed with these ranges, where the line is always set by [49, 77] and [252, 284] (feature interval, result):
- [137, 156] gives -0.92 yr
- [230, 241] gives 0.23 yr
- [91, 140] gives 0.24 yr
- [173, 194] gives -0.04 yr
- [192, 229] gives -0.22 yr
